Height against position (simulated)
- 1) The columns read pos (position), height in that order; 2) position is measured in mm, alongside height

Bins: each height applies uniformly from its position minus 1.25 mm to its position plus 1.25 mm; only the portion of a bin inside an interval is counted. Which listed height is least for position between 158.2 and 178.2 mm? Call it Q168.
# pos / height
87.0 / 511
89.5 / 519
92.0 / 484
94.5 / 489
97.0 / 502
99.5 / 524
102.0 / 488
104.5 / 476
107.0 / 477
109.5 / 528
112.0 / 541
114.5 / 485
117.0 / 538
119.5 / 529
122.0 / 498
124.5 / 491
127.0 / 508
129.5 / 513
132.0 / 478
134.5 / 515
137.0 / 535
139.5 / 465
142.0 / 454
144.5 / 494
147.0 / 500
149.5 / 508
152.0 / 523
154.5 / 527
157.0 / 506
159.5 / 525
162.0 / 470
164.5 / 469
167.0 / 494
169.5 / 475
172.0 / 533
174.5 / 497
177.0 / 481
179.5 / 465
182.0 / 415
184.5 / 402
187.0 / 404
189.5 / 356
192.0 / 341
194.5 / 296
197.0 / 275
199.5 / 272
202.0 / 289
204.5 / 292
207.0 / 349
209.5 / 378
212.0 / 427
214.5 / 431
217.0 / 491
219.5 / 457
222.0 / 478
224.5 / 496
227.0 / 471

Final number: 469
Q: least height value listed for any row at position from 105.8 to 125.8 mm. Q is 477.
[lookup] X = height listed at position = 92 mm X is 484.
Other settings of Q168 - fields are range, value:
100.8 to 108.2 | 476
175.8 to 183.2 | 415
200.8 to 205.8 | 289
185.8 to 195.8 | 296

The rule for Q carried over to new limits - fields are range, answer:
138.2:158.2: 454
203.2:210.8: 292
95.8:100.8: 502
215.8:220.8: 457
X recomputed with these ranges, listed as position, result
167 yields 494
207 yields 349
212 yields 427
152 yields 523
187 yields 404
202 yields 289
